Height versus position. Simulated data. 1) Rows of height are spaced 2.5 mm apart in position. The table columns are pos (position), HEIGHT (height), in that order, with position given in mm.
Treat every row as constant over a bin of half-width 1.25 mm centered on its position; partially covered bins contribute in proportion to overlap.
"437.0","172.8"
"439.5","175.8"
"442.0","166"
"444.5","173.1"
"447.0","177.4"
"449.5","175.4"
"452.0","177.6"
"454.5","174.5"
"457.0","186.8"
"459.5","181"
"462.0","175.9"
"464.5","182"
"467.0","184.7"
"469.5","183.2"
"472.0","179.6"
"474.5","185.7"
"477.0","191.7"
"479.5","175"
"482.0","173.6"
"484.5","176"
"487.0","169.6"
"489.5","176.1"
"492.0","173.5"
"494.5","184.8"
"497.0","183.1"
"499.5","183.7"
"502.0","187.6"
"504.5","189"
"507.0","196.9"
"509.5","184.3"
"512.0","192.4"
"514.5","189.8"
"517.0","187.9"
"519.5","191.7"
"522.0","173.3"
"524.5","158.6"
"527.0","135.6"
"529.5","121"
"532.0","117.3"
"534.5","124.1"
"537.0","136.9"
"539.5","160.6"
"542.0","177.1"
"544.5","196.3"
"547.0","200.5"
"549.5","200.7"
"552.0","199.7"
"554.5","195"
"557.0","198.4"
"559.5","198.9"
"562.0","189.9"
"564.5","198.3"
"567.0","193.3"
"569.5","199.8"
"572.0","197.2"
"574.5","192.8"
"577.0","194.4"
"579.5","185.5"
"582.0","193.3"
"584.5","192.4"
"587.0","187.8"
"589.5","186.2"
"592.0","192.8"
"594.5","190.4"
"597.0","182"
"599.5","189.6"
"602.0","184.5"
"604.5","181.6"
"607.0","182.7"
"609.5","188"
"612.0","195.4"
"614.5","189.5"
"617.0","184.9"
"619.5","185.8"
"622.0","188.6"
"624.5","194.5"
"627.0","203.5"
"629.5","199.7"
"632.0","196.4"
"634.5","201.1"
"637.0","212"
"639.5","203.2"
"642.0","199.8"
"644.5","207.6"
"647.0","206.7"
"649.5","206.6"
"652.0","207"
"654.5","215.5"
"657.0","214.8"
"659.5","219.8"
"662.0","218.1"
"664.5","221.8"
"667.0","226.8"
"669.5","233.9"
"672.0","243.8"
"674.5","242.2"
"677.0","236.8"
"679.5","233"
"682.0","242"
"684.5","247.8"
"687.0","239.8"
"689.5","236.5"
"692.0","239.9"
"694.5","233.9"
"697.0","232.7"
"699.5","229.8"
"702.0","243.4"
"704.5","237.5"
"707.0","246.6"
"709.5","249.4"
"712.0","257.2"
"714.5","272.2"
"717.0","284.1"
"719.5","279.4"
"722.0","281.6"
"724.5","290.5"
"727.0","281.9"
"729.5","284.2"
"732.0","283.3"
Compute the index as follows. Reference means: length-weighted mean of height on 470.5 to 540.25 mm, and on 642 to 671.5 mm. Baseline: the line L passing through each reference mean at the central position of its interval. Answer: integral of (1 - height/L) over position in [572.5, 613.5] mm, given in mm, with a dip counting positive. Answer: 1.8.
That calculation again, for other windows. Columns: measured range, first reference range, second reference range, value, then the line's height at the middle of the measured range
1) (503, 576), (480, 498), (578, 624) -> 0.98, 182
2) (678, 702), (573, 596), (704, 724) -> 1.33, 252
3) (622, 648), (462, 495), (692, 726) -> 3.36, 232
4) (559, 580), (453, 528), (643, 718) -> 0.83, 203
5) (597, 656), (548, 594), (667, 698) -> 5.37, 216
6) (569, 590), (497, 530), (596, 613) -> -0.94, 184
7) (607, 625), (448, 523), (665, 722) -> 2.68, 222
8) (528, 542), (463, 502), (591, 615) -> 3.62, 183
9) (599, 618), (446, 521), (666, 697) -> 2.66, 217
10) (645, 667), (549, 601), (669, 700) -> 1.18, 226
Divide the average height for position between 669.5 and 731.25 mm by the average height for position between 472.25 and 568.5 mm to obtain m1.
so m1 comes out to 1.4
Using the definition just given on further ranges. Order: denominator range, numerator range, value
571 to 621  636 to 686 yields 1.18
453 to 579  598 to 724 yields 1.23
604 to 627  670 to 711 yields 1.27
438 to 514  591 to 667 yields 1.10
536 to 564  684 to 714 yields 1.29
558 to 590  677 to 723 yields 1.29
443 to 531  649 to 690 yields 1.29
